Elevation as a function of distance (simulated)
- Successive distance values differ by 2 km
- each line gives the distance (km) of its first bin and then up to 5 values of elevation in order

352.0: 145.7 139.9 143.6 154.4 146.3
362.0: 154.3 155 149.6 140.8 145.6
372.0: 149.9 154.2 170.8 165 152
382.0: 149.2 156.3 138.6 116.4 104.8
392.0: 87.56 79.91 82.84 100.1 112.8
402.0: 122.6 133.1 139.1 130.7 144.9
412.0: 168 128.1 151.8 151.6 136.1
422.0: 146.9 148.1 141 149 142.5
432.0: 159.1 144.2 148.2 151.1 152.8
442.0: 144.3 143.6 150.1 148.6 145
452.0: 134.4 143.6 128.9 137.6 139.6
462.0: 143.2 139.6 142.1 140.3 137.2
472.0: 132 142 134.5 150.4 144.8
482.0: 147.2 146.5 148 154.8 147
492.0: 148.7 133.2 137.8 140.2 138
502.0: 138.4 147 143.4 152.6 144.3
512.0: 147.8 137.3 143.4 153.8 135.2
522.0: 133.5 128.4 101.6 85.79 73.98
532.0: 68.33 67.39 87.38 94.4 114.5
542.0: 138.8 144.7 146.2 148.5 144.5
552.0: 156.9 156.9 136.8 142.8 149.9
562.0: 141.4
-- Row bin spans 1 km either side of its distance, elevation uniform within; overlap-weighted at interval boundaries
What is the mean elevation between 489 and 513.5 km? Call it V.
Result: 143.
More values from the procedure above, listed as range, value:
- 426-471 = 144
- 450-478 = 139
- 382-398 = 111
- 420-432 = 146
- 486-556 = 131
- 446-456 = 142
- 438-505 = 143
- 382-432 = 131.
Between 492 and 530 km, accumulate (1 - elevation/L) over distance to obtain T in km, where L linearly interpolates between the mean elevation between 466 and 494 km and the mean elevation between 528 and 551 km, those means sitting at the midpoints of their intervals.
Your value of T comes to -2.3 km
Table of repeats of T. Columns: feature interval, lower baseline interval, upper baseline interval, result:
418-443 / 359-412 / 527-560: -3.2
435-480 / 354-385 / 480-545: -1.4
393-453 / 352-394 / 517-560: -0.7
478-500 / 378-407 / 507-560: -3.5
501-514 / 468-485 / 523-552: -1.9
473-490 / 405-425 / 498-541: -2.2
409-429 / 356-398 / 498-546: -2.0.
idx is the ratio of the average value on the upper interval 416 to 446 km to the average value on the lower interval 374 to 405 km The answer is 1.17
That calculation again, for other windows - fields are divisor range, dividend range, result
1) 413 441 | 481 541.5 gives 0.87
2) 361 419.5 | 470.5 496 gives 1.06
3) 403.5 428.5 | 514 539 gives 0.75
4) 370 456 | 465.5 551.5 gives 0.96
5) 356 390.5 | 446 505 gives 0.96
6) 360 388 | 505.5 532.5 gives 0.83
